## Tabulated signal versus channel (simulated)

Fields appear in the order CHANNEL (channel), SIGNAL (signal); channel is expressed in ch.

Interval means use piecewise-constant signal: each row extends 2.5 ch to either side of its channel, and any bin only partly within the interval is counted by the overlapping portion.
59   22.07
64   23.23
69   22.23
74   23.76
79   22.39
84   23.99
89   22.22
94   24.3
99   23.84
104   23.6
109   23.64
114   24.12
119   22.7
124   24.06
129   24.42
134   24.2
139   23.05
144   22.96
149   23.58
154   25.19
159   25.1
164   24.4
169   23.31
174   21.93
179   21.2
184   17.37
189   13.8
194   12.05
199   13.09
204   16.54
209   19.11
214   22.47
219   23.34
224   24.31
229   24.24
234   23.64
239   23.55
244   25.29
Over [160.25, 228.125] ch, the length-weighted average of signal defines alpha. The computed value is 19.7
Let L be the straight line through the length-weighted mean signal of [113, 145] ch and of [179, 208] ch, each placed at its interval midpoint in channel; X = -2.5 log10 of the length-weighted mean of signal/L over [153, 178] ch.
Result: -0.24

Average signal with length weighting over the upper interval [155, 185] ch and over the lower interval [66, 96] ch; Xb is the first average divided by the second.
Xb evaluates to 1.0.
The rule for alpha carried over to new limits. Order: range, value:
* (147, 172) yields 24.3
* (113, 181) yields 23.6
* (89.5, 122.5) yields 23.6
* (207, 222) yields 21.8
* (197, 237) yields 21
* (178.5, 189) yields 17.6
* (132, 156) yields 23.8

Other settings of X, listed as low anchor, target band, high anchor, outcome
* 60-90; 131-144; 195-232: -0.09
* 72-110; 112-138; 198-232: -0.05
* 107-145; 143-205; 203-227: 0.13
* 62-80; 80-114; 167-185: -0.05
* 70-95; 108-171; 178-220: -0.18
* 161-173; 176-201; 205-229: 0.42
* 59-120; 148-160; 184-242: -0.16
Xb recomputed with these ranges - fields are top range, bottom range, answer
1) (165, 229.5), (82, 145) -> 0.82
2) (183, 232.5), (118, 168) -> 0.78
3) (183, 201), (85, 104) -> 0.59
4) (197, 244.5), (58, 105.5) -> 0.93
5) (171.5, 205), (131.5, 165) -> 0.69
